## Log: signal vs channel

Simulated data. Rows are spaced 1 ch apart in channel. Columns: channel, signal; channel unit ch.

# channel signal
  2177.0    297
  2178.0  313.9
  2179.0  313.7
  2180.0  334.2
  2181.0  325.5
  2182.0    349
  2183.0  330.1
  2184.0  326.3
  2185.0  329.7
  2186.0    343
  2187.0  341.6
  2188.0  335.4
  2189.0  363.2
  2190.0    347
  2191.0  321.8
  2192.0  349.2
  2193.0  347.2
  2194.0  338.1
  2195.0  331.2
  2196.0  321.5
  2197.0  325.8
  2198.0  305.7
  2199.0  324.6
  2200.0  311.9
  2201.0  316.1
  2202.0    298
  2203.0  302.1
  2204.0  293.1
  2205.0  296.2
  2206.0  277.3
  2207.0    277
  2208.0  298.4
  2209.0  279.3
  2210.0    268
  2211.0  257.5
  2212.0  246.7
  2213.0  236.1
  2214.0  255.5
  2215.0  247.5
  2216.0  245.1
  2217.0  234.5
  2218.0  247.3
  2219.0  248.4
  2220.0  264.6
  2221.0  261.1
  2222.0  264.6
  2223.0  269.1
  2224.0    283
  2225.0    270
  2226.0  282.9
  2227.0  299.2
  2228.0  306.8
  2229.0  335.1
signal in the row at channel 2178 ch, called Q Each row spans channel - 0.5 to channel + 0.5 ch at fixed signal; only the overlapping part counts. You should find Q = 313.9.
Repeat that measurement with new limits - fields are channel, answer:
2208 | 298.4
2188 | 335.4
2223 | 269.1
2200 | 311.9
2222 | 264.6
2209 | 279.3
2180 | 334.2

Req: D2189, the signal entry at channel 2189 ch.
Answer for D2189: 363.2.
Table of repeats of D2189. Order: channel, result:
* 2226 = 282.9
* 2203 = 302.1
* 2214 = 255.5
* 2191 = 321.8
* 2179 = 313.7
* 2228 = 306.8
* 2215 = 247.5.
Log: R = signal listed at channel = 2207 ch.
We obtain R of 277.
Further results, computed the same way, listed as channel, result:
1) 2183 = 330.1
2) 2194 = 338.1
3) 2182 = 349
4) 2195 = 331.2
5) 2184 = 326.3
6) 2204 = 293.1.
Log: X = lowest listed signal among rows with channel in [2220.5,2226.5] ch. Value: 261.1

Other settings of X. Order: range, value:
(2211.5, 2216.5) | 236.1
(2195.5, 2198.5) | 305.7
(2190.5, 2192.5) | 321.8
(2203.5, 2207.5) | 277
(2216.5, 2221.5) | 234.5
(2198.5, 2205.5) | 293.1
